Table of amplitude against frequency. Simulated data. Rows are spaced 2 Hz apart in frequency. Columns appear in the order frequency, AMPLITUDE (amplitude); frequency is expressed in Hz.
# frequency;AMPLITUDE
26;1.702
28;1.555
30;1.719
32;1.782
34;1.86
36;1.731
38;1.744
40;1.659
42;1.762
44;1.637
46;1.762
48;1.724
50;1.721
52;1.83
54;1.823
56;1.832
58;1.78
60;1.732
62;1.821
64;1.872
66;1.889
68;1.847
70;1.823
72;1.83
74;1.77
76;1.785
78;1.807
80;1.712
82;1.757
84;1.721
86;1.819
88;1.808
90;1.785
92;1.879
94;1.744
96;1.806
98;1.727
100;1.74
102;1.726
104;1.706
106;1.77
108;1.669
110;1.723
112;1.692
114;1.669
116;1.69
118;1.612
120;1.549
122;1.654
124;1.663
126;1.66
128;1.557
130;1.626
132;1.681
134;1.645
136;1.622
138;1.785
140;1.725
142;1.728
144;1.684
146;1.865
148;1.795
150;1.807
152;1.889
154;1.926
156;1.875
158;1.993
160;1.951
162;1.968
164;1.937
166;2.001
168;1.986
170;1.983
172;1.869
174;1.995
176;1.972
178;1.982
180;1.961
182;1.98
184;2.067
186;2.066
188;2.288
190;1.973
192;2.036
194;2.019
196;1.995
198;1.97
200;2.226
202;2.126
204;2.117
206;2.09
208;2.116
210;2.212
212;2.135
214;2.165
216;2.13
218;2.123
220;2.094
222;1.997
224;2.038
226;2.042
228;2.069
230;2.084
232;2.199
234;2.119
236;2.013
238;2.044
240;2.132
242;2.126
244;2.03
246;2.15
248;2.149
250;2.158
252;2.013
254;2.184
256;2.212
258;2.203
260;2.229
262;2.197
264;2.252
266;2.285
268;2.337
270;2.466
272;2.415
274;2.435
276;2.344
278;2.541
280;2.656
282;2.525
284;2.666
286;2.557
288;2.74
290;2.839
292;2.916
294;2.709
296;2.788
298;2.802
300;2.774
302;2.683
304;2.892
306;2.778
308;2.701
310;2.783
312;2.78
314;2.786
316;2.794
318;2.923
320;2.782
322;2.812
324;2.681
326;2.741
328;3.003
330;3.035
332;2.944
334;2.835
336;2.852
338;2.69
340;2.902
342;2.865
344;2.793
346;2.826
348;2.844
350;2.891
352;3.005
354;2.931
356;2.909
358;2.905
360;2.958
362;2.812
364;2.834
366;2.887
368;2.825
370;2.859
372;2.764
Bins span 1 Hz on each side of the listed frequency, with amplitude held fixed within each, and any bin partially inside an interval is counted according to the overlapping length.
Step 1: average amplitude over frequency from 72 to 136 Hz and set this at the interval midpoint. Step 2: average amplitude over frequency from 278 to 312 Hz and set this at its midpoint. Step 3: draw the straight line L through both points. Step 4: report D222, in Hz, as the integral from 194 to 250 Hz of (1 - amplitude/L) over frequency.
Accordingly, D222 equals 5.79 Hz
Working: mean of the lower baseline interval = 1.71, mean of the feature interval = 2.1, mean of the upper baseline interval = 2.73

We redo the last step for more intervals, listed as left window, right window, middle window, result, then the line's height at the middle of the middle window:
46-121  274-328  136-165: 3.06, 2.06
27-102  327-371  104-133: 4.71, 1.98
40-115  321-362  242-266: 3.26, 2.5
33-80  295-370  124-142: 3.55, 2.08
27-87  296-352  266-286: 1.18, 2.64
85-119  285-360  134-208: 4.66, 2.08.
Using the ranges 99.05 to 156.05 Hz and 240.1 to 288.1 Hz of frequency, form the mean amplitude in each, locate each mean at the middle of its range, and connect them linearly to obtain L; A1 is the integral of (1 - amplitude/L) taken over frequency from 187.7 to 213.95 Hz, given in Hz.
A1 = -0.8 Hz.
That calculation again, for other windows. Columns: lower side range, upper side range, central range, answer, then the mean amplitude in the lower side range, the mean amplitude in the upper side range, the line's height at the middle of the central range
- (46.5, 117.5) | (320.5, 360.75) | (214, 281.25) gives 7.6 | 1.77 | 2.87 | 2.47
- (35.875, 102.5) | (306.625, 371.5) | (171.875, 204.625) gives 3.0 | 1.78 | 2.85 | 2.25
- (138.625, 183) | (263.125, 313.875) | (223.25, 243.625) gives 2.0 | 1.9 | 2.63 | 2.32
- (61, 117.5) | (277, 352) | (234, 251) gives 2.5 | 1.77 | 2.79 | 2.46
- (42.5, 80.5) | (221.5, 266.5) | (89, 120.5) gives 2.5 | 1.79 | 2.13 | 1.87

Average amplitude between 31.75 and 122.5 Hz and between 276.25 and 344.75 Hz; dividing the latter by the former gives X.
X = 1.6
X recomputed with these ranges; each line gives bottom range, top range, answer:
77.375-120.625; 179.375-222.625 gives 1.20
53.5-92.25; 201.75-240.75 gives 1.17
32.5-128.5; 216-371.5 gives 1.46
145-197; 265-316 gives 1.35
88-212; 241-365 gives 1.42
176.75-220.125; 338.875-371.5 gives 1.38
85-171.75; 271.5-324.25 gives 1.53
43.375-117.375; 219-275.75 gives 1.23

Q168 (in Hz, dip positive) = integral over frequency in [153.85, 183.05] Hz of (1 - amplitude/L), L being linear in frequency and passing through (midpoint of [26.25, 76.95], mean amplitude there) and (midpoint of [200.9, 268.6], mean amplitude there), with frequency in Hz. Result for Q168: 0.6 Hz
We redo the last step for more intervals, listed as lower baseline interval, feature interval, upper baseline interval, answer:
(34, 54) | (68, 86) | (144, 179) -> 0.1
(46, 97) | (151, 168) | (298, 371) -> 1.6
